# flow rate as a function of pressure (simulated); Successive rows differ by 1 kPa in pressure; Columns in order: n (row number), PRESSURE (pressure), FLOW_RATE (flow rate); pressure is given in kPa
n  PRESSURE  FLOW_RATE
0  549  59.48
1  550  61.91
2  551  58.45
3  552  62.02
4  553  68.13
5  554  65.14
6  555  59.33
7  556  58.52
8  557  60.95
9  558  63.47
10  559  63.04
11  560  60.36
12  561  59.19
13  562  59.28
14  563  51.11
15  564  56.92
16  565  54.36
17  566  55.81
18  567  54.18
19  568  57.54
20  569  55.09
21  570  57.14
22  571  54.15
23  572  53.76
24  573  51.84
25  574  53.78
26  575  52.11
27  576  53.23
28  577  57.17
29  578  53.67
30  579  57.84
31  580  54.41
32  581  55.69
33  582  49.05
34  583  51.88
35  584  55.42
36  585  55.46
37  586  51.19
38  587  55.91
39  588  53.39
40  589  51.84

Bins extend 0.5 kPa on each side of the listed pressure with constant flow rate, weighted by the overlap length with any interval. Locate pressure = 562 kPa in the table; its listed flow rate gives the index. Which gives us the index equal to 59.28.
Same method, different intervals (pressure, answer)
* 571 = 54.15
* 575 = 52.11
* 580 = 54.41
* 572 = 53.76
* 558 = 63.47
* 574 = 53.78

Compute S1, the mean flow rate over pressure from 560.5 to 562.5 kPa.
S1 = 59.2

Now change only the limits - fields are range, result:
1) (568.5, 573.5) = 54.4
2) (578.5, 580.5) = 56.1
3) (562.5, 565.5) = 54.1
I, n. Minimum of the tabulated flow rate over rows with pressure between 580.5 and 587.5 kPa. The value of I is 49.05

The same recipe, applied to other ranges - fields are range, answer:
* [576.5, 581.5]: 53.67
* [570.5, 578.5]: 51.84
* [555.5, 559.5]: 58.52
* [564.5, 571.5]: 54.15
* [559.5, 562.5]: 59.19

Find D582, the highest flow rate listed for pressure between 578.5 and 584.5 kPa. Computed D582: 57.84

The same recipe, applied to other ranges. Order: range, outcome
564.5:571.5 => 57.54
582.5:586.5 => 55.46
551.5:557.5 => 68.13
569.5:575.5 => 57.14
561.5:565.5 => 59.28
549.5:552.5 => 62.02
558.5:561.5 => 63.04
